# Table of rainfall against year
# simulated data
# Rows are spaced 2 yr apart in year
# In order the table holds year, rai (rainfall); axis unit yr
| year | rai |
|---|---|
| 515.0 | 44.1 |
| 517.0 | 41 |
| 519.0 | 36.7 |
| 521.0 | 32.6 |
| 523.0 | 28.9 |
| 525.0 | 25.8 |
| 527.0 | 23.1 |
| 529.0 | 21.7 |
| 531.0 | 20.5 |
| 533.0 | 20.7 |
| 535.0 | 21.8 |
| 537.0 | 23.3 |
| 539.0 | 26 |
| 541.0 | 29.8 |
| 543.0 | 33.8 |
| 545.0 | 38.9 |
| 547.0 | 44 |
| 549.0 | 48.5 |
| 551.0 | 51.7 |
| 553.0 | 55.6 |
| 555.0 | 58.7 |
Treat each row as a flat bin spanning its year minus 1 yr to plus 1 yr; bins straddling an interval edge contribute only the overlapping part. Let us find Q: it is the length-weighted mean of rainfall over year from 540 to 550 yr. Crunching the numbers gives 39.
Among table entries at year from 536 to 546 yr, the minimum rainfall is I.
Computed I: 23.3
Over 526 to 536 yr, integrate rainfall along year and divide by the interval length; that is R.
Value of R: 21.6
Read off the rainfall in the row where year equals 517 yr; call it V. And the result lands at 41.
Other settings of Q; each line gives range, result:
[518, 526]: 31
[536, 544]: 28.2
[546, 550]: 46.2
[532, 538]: 21.9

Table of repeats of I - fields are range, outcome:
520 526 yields 25.8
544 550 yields 38.9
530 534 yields 20.5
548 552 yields 48.5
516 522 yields 32.6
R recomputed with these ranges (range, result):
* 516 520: 38.9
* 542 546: 36.3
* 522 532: 24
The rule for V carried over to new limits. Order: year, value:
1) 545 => 38.9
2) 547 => 44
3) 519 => 36.7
